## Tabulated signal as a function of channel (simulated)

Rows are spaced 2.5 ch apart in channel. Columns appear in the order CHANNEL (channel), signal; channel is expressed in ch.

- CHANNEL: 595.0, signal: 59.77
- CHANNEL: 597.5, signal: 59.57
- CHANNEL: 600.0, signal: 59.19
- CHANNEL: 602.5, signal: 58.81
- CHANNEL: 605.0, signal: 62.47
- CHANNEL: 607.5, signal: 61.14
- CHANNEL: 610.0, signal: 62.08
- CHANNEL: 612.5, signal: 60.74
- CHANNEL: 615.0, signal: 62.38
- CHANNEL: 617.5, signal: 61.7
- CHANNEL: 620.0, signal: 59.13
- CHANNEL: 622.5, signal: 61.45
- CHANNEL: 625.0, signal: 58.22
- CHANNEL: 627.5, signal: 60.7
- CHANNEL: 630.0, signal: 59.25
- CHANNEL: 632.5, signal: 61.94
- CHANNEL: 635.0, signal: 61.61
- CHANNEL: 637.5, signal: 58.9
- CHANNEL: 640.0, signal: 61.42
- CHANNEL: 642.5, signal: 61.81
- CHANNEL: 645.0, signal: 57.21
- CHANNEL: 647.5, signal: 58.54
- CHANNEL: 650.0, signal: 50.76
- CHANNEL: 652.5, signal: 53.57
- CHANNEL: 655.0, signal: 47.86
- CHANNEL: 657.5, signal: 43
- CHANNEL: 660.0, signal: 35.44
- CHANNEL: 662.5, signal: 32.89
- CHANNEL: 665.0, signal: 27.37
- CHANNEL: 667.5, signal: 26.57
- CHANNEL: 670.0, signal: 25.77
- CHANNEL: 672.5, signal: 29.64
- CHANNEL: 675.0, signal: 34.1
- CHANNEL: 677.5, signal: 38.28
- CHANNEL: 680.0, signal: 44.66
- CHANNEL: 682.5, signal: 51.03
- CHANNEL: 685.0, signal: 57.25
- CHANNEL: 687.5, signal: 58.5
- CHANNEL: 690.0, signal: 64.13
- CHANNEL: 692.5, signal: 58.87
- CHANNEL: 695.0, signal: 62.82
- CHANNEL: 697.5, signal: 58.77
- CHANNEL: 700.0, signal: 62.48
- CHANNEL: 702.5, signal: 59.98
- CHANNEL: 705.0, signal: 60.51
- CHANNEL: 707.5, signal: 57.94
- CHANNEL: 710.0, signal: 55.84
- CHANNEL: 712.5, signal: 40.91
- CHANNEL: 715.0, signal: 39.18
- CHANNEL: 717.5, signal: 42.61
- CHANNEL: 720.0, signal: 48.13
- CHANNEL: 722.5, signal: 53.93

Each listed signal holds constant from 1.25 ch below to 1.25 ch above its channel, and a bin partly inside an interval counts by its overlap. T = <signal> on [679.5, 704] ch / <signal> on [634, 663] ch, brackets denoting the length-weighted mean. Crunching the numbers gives 1.11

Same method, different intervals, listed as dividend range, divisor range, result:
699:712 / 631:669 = 1.18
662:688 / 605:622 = 0.63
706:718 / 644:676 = 1.19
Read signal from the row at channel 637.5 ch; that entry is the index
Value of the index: 58.9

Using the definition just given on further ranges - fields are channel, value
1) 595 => 59.77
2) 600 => 59.19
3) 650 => 50.76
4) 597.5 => 59.57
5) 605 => 62.47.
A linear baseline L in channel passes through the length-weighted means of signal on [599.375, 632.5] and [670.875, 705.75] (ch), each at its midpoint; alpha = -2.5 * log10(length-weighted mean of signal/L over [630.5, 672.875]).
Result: 0.202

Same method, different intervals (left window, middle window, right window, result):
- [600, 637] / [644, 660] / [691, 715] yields 0.17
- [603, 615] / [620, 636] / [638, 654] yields -0.02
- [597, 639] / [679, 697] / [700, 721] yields -0.07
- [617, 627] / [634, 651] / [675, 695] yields -0.02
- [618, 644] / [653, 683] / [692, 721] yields 0.49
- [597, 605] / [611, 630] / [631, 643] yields 0.00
